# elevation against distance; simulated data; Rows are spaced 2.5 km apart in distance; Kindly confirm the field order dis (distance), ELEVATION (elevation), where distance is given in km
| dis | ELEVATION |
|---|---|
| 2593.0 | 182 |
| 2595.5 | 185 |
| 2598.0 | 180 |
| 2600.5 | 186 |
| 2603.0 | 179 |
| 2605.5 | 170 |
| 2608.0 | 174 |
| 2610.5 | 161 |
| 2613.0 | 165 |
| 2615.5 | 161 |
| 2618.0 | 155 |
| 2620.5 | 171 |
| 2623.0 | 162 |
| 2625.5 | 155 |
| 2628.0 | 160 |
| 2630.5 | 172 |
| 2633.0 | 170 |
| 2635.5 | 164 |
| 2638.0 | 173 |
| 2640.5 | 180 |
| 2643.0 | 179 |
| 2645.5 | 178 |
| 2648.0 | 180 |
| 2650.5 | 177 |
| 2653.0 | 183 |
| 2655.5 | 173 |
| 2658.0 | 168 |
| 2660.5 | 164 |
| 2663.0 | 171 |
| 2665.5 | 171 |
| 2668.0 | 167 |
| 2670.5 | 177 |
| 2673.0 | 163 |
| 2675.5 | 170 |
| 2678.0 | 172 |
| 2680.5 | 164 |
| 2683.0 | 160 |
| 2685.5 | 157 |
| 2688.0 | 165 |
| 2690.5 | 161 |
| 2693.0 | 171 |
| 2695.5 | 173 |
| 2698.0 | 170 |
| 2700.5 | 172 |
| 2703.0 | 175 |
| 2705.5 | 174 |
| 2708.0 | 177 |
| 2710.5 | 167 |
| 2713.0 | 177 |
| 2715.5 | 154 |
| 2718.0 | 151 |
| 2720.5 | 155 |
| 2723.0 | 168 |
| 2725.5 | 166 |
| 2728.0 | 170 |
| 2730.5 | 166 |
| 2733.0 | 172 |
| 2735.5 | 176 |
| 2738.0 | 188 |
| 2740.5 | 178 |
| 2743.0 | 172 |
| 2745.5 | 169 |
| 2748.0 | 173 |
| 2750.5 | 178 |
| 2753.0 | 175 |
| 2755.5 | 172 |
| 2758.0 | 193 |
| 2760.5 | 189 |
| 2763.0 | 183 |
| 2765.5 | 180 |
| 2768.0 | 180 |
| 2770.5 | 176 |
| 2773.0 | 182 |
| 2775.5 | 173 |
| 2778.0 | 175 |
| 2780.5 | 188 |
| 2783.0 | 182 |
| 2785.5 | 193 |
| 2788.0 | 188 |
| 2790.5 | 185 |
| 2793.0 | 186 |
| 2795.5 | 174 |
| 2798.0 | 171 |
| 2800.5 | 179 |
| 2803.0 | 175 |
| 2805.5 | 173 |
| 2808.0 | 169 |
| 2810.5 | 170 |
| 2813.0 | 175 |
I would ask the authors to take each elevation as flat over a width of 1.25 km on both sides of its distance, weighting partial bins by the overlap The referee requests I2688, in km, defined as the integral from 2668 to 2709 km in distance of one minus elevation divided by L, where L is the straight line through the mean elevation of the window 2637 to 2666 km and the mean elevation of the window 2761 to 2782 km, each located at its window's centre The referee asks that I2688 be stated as 1.8 km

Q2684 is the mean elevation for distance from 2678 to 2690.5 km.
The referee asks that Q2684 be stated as 162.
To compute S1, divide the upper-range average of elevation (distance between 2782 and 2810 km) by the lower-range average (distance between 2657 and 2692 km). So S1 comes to 1.1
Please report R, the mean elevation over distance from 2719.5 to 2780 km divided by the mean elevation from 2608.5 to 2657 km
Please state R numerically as 1.0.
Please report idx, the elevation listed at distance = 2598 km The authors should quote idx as 180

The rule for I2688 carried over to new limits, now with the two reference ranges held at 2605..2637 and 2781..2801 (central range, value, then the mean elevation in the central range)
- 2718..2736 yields 1.0 km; 166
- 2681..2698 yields 0.7 km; 165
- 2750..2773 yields -0.2 km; 181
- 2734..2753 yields 0.1 km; 176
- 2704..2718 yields 0.5 km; 168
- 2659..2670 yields 0.0 km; 169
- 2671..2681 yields 0.1 km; 168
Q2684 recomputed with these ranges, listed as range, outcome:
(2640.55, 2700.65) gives 170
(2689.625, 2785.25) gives 174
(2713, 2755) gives 170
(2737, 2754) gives 176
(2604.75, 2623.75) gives 165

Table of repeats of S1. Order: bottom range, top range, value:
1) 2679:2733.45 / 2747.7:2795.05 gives 1.09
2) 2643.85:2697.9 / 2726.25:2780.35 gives 1.04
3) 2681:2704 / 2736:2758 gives 1.06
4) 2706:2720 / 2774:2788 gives 1.11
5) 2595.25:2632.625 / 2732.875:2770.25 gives 1.06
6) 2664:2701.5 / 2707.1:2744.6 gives 1.01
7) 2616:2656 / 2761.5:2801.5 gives 1.06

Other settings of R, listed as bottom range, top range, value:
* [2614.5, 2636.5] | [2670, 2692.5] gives 1.01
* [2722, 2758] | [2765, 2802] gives 1.04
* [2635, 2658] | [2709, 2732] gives 0.93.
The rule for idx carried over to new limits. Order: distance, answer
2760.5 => 189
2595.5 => 185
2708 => 177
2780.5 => 188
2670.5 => 177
